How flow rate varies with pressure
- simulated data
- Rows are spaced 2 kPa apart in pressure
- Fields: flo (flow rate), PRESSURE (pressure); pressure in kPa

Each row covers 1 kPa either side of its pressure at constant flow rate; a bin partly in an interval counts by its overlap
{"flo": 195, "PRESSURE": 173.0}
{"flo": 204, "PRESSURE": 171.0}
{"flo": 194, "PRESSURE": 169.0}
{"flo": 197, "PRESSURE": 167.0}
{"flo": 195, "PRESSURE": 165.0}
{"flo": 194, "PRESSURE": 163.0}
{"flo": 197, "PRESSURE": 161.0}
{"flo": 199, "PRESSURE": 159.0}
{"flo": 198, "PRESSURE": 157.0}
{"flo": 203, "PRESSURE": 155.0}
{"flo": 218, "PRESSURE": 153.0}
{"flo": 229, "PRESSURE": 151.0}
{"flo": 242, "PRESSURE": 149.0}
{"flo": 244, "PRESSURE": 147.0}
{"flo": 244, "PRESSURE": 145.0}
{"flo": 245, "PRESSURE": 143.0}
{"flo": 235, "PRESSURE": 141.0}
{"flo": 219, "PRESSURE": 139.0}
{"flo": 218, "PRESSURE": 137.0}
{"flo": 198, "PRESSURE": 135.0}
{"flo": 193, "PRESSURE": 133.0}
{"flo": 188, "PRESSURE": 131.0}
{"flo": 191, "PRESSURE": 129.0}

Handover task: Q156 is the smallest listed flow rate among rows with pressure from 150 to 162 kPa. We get 197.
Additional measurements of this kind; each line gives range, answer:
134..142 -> 198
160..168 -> 194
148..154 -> 218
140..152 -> 229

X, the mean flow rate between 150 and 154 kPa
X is 224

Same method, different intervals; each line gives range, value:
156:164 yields 197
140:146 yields 241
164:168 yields 196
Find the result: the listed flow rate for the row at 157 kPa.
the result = 198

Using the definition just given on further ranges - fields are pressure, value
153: 218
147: 244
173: 195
